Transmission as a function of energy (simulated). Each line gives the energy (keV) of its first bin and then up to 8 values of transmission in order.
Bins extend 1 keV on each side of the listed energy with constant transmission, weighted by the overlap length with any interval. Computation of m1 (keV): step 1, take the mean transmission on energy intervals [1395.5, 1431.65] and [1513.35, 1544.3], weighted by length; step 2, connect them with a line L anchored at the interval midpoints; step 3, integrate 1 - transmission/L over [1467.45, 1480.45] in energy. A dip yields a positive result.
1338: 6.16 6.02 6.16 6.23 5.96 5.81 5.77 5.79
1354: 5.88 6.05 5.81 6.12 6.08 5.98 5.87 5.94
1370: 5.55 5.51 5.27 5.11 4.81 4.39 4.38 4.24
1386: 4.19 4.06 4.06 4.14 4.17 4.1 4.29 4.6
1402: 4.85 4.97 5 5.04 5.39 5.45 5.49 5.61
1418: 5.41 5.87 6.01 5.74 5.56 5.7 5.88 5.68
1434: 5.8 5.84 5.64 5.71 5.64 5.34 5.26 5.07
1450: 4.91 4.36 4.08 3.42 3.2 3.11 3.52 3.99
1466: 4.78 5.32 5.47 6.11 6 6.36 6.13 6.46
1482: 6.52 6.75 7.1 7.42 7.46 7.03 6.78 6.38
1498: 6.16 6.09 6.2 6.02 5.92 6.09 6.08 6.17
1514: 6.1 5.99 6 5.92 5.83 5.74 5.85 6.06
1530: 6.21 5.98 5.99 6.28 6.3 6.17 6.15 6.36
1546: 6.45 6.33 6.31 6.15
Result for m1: -0.7 keV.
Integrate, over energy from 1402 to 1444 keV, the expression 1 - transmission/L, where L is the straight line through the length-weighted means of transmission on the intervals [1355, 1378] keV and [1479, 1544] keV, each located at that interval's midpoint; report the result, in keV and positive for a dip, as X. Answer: 2.76 keV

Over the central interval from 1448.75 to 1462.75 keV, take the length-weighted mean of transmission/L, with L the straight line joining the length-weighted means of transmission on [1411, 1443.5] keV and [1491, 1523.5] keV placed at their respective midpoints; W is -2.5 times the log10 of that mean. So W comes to 0.46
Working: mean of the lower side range 5.68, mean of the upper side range 6.17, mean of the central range 3.83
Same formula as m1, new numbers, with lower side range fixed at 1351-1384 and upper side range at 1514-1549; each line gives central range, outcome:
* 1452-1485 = 4.6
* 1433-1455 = 2.0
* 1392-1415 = 3.3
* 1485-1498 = -2.2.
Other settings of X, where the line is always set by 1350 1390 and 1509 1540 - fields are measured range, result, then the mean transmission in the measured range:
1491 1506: -1.1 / 6.35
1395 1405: 1.6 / 4.56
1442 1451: 0.7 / 5.2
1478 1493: -2.7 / 6.91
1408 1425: -0.2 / 5.59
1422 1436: -0.4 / 5.75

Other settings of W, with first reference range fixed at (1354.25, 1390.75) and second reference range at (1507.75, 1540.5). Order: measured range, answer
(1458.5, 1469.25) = 0.352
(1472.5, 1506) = -0.119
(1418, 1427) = -0.052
